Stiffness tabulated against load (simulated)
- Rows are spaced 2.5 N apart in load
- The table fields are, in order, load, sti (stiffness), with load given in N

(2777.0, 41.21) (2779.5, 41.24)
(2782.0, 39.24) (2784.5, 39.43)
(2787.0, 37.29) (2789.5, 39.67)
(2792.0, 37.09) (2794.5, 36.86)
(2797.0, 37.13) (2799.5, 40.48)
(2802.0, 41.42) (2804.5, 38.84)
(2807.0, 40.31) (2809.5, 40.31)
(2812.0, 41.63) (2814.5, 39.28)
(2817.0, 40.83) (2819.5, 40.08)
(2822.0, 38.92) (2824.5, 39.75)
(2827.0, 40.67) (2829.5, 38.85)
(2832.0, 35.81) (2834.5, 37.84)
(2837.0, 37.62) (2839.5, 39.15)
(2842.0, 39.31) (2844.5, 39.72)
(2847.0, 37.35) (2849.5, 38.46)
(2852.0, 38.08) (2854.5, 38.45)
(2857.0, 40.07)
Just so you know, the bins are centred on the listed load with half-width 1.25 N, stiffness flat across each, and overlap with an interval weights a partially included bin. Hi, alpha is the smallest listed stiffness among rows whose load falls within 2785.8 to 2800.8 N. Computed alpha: 36.86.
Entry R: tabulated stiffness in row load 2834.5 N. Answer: 37.84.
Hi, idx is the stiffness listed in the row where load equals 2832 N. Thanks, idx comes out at 35.81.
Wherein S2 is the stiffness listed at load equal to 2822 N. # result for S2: 38.92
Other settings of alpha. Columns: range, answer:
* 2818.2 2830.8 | 38.85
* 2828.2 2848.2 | 35.81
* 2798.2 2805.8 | 38.84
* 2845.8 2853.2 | 37.35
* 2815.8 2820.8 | 40.08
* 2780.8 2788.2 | 37.29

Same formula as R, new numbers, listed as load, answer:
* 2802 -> 41.42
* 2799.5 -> 40.48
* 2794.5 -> 36.86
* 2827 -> 40.67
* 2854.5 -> 38.45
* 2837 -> 37.62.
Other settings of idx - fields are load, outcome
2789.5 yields 39.67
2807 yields 40.31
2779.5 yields 41.24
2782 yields 39.24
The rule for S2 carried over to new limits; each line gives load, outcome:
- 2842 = 39.31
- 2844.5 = 39.72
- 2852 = 38.08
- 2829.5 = 38.85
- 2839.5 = 39.15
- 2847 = 37.35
